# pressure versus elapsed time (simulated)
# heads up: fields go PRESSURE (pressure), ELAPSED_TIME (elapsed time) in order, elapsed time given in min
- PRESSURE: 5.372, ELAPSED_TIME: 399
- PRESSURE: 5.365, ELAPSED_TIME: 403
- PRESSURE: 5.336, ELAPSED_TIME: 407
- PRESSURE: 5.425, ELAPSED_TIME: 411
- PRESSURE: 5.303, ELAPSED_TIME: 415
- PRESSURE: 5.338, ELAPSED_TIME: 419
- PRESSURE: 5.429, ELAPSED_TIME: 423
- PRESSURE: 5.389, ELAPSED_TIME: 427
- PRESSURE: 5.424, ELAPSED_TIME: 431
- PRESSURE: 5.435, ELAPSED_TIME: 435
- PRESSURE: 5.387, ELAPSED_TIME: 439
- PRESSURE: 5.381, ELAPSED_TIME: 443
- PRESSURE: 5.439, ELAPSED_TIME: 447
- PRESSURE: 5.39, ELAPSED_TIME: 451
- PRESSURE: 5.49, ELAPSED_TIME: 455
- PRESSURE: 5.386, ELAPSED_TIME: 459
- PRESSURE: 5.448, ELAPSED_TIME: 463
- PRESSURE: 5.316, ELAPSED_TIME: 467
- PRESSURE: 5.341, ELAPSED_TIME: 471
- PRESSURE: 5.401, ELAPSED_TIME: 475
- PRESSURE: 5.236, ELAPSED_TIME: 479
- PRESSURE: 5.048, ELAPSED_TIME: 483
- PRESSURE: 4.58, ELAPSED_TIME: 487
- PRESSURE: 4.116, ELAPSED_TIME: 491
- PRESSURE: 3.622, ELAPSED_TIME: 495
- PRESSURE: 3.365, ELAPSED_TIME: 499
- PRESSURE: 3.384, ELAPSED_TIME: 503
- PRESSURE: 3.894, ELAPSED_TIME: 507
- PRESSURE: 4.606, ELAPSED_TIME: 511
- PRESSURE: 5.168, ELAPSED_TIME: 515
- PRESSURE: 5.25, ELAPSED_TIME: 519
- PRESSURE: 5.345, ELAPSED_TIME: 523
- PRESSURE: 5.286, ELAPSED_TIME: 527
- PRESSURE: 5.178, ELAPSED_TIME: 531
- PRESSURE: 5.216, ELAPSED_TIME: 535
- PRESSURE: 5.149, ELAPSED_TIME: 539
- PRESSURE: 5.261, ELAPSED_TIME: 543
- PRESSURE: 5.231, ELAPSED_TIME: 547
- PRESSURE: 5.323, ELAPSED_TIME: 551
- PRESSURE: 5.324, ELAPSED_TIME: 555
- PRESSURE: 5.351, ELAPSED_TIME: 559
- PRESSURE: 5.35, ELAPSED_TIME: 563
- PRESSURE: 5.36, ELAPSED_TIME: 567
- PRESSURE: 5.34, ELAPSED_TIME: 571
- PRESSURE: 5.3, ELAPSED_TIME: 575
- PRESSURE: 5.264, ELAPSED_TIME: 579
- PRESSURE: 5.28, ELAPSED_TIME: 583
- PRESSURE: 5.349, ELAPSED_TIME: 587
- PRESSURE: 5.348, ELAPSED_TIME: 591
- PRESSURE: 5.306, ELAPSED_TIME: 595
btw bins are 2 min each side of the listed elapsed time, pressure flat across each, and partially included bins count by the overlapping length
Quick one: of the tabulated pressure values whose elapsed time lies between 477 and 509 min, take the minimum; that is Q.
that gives 3.365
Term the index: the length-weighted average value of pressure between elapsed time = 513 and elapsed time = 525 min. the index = 5.25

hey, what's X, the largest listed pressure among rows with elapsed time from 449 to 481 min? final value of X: 5.49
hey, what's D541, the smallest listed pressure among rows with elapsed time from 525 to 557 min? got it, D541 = 5.149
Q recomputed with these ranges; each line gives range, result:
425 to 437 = 5.389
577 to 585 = 5.264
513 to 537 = 5.168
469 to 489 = 4.58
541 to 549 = 5.231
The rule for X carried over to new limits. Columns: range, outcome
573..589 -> 5.349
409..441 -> 5.435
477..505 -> 5.236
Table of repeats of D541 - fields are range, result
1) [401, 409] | 5.336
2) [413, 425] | 5.303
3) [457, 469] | 5.316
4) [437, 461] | 5.381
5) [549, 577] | 5.3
